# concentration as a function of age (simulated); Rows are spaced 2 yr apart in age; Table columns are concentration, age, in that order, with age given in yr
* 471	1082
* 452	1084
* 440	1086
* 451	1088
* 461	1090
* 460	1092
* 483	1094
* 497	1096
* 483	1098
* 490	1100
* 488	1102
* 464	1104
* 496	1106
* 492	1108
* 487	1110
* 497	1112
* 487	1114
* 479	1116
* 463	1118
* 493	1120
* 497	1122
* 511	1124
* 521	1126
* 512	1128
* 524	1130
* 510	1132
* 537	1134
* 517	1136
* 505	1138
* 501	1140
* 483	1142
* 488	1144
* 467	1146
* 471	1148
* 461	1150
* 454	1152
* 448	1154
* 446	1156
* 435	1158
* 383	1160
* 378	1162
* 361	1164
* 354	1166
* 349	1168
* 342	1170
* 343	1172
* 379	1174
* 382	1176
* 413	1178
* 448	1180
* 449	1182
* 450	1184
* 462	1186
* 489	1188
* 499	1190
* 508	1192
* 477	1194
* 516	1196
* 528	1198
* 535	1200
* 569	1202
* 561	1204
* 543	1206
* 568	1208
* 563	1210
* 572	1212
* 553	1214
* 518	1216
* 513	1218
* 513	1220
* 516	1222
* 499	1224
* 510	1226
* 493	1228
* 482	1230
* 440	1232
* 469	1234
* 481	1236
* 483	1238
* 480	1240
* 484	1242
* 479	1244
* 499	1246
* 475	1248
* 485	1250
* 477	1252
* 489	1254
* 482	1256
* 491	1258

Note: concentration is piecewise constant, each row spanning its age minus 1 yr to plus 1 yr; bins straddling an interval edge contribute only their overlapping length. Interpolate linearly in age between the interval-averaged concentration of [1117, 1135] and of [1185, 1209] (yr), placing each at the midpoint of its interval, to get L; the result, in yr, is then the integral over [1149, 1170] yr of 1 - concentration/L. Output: 4.5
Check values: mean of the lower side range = 508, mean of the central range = 404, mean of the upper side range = 521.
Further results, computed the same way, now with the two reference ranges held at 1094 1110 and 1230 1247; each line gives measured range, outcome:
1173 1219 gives -1.89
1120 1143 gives -1.19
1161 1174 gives 3.39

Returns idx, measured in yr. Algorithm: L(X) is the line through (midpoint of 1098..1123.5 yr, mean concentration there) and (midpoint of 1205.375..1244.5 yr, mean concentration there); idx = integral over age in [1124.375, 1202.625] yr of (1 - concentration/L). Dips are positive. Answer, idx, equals 5.9 yr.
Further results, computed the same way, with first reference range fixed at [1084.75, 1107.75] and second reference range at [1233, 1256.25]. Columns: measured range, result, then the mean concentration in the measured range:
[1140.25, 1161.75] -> 1.1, 453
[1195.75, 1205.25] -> -1.3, 544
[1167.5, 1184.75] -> 3.0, 396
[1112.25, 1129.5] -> -0.8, 496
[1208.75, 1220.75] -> -1.5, 540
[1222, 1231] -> -0.3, 498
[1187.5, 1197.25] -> -0.4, 499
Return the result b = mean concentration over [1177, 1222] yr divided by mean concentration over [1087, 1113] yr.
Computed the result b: 1.06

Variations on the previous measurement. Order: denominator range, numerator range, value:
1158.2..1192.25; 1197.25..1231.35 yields 1.30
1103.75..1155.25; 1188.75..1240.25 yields 1.05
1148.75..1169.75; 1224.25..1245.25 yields 1.19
